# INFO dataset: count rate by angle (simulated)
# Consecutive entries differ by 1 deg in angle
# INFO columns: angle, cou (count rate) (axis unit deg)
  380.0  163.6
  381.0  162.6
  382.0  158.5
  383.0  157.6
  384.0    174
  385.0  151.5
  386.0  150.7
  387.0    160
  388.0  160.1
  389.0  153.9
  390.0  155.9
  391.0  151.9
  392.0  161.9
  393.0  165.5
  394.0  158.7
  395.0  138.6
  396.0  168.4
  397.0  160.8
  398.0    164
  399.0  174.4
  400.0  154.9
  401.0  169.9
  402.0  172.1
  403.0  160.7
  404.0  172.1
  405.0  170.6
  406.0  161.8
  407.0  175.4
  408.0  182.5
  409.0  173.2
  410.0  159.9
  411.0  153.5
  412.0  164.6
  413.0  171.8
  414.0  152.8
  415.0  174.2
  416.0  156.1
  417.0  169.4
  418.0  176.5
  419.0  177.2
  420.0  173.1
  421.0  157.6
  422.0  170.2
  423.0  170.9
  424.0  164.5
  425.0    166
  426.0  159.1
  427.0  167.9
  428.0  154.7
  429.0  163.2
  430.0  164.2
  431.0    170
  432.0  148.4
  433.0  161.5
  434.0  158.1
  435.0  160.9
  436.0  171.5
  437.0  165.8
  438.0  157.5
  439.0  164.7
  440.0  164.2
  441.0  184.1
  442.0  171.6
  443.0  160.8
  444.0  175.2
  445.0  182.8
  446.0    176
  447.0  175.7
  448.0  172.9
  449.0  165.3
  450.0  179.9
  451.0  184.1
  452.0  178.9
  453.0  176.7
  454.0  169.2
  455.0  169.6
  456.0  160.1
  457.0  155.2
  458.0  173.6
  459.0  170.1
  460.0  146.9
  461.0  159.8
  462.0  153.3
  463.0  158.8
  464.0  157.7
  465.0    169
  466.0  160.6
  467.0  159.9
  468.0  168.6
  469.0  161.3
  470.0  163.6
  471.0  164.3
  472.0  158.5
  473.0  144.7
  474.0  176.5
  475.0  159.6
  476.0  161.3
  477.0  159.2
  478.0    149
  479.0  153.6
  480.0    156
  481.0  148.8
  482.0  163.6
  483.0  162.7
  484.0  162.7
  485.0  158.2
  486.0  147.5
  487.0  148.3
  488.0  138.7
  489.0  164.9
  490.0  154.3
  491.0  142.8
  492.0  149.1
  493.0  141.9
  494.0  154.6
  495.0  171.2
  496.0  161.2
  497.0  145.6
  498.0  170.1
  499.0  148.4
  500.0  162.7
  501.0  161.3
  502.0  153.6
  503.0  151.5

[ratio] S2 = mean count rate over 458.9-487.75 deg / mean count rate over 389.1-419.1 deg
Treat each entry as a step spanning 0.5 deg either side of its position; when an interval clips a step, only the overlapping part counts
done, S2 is 1.0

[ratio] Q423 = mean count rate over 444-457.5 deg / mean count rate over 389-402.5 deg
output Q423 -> 1.07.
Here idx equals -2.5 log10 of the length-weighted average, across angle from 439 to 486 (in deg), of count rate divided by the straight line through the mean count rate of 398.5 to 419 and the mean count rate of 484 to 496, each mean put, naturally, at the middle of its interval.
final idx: -0.05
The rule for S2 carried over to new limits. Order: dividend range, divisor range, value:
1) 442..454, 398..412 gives 1.04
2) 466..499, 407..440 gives 0.95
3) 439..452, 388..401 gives 1.09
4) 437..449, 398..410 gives 1.01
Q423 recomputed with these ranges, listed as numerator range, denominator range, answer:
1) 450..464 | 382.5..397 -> 1.05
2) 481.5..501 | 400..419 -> 0.93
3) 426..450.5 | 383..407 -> 1.03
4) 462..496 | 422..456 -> 0.93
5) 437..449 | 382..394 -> 1.08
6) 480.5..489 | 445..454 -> 0.88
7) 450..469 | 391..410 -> 1.00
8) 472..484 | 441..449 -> 0.91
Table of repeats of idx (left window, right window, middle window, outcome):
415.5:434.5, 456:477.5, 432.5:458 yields -0.04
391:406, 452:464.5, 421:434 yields 0.00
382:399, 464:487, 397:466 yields -0.05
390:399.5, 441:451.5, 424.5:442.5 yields 0.05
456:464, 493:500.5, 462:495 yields 0.01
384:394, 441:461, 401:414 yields -0.04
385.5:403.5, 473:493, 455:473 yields -0.03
